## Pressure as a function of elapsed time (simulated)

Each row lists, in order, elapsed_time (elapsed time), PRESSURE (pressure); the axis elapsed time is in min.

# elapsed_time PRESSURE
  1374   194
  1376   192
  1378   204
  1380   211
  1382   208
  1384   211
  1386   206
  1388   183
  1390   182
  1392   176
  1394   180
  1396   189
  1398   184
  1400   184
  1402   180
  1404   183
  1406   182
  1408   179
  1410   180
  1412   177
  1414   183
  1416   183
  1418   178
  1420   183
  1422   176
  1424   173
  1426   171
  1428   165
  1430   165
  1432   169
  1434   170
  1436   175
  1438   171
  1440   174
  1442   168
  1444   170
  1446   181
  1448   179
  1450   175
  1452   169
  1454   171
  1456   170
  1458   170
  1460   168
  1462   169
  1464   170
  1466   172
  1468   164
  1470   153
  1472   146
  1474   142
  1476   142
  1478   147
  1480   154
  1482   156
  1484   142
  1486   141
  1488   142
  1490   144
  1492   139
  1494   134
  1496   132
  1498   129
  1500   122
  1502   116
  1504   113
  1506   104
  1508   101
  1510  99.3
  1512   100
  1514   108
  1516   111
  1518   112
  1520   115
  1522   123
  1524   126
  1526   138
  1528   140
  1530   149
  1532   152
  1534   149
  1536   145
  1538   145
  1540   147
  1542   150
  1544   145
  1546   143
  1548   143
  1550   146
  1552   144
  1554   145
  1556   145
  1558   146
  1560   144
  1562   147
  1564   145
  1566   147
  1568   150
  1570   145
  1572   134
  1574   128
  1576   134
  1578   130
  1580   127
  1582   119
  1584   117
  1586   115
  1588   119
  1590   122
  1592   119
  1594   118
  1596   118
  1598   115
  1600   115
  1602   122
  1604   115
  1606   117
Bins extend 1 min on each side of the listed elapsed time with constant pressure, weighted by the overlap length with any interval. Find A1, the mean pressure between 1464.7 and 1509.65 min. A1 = 138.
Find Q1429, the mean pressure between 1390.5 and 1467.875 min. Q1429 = 175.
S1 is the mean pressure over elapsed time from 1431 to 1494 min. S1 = 161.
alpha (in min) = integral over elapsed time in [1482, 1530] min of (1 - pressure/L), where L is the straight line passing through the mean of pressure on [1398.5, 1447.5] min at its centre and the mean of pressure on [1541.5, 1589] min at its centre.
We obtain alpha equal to 9.2 min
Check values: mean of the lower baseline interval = 176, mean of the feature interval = 124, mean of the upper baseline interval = 138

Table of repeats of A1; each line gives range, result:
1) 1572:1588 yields 125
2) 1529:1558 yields 146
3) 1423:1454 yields 172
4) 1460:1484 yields 156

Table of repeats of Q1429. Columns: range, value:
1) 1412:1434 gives 174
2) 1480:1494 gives 144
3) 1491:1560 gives 131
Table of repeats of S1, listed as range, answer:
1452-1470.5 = 168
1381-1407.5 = 188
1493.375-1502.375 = 127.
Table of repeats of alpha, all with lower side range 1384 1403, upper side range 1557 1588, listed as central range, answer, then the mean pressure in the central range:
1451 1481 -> 0.9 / 160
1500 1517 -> 5.1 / 107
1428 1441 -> 0.3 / 170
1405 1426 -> 0.1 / 179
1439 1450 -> -0.2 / 174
